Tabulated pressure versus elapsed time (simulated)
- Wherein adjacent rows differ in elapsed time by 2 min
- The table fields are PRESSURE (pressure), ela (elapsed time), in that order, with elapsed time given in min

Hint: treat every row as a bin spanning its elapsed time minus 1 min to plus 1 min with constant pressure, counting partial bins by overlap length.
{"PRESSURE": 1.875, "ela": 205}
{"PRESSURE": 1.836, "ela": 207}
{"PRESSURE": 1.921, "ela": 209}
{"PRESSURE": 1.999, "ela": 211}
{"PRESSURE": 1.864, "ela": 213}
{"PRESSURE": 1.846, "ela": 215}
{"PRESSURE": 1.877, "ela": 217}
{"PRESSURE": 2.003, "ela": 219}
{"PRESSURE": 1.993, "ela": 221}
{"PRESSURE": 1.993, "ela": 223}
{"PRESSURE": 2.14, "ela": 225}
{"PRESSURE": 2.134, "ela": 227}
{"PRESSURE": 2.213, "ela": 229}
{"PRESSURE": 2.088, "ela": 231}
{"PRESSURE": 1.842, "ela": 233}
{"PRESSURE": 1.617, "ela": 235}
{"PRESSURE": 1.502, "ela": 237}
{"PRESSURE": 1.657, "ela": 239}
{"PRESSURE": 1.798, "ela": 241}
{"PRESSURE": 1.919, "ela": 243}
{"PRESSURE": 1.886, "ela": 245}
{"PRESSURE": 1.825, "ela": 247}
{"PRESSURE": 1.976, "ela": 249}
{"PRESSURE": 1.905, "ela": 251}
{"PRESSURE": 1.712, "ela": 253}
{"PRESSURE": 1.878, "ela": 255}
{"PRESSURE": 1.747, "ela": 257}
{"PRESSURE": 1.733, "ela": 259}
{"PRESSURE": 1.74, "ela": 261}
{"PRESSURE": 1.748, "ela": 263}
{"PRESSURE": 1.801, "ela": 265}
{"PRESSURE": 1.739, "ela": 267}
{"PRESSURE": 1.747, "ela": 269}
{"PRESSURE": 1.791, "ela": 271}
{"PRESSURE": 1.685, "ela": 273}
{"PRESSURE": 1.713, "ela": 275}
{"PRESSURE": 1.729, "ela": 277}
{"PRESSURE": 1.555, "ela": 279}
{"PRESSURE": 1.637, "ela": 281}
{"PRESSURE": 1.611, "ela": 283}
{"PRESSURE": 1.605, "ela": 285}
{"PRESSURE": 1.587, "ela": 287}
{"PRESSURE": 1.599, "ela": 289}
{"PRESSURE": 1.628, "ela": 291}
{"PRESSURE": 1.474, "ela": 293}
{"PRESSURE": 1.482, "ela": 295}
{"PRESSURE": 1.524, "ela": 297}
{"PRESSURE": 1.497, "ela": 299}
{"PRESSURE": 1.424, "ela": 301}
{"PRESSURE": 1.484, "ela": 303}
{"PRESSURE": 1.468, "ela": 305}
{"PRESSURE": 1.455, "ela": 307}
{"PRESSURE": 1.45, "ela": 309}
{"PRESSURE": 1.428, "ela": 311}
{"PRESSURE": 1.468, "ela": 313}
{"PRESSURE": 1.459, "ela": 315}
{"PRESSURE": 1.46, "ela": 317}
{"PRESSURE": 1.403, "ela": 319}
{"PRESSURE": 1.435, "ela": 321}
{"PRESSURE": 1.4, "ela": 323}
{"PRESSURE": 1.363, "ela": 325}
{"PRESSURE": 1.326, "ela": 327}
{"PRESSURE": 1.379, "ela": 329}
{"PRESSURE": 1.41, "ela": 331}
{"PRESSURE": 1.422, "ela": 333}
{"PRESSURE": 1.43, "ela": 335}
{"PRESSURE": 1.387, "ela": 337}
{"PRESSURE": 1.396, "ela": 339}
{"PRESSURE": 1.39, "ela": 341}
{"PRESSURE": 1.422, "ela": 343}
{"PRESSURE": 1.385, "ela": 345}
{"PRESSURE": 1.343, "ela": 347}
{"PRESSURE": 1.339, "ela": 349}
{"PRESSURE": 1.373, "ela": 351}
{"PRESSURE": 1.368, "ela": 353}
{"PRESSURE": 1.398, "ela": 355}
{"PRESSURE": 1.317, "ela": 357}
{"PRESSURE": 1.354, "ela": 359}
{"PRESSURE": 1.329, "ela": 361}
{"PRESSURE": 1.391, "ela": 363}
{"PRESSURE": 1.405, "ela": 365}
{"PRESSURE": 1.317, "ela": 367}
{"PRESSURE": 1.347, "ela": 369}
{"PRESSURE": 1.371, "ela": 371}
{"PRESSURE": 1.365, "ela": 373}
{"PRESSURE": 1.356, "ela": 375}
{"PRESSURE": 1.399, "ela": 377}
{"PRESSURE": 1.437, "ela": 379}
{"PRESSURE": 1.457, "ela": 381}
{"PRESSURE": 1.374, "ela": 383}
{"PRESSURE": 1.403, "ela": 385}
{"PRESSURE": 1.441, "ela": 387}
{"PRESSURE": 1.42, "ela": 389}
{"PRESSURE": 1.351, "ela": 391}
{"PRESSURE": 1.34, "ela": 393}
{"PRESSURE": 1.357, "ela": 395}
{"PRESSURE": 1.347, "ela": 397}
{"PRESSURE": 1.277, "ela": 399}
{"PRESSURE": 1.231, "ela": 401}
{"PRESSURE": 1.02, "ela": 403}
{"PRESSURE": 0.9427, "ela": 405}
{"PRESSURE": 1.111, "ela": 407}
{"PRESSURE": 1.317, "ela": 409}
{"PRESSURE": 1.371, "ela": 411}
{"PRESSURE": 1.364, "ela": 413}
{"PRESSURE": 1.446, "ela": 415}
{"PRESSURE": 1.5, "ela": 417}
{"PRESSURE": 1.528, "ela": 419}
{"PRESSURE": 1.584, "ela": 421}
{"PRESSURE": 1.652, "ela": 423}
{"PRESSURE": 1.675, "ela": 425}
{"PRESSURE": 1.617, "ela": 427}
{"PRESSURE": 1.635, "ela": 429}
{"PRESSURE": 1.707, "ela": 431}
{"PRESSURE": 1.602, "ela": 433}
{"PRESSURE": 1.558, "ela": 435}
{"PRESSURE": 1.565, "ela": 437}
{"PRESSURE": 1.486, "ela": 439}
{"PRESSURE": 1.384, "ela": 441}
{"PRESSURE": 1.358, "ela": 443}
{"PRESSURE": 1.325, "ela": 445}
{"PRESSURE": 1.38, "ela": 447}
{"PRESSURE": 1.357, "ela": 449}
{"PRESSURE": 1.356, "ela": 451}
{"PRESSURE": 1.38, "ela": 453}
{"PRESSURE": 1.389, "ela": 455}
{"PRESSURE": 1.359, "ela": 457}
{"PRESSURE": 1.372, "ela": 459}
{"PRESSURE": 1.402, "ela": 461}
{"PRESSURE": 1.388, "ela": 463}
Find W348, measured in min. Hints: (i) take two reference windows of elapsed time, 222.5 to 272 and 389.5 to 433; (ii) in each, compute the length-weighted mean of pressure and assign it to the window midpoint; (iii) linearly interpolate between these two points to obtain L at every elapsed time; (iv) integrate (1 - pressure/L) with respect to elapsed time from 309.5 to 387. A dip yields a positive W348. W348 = 8.9 min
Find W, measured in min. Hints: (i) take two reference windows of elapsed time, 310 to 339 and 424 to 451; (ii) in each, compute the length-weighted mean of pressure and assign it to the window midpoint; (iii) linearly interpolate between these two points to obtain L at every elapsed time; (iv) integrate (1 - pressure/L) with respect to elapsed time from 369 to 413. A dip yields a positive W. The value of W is 4.39 min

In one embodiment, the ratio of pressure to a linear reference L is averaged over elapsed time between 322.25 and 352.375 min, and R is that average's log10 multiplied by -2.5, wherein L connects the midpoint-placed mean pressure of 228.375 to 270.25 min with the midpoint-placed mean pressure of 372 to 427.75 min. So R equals 0.13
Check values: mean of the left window 1.81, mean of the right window 1.38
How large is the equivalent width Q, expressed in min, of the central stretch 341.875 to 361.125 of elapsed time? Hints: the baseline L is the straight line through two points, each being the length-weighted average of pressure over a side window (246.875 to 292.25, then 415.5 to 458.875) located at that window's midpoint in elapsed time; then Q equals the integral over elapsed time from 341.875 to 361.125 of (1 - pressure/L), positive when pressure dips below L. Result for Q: 2.9 min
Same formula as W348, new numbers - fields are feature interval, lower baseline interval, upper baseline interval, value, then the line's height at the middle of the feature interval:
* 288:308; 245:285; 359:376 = 1.5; 1.62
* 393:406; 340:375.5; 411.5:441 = 2.4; 1.48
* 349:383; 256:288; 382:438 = 3.0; 1.51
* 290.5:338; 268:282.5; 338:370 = 2.7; 1.53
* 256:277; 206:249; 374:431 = 0.6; 1.79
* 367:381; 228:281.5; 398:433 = 1.2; 1.51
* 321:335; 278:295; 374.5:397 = 1.0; 1.5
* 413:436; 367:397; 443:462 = -3.5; 1.37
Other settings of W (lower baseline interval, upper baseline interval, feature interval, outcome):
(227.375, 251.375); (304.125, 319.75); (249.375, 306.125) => -0.4 min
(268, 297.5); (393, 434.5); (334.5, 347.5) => 1.2 min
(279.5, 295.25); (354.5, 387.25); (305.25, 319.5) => 0.7 min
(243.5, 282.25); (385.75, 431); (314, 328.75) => 1.9 min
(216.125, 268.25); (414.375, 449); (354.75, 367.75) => 2.3 min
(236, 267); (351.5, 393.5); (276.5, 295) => 0.9 min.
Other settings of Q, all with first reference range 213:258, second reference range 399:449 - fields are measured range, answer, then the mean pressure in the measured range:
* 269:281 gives 0.7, 1.69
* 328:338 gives 1.5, 1.41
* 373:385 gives 1.1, 1.4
